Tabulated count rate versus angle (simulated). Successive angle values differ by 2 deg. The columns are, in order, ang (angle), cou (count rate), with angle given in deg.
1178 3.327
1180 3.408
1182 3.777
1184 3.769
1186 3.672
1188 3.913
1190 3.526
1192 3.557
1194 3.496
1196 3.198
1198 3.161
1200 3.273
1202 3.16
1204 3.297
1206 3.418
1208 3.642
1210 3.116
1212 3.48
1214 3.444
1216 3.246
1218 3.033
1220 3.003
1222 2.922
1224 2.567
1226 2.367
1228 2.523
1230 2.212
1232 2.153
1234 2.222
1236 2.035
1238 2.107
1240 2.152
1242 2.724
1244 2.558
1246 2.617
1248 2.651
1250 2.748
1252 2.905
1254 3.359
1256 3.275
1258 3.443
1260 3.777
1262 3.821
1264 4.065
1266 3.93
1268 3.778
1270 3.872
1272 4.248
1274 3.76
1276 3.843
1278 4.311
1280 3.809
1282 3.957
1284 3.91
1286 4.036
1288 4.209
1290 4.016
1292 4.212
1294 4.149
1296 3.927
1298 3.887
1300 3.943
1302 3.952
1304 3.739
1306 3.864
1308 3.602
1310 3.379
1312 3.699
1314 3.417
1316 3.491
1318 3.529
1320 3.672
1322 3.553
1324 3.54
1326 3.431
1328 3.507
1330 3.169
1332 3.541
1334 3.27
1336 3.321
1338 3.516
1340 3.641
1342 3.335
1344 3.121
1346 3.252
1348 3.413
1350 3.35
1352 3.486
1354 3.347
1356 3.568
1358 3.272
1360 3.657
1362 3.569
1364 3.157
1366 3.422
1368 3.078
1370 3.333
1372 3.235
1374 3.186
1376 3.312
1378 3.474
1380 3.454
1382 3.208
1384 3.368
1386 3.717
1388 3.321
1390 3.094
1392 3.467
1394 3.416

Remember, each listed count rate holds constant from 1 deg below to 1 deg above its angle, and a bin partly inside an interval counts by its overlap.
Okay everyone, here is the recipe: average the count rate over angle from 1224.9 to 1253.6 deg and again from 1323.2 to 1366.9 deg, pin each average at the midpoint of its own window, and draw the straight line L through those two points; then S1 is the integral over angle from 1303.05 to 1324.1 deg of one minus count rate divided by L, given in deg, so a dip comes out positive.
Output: -3.2 deg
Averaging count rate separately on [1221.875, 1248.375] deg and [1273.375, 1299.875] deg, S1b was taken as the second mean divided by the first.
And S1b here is 1.67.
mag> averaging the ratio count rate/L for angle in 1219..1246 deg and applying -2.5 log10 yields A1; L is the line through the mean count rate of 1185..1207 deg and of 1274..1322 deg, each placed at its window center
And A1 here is 0.42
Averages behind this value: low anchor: 3.42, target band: 2.43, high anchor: 3.84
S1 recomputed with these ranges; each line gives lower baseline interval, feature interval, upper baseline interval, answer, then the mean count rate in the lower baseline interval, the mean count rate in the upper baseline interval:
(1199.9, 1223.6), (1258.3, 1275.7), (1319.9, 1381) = -3.1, 3.23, 3.39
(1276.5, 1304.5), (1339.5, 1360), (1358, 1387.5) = 0.9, 4.01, 3.37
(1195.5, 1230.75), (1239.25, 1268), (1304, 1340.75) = 0.5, 3.06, 3.51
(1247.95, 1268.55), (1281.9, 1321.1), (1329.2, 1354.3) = -4.7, 3.46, 3.37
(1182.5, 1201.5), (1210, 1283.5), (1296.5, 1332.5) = 8.6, 3.51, 3.61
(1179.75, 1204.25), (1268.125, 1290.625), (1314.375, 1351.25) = -3.5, 3.49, 3.43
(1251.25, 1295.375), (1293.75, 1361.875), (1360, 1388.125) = 0.9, 3.86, 3.36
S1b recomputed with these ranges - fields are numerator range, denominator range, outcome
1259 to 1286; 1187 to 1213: 1.16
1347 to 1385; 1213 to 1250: 1.30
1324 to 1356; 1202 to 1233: 1.14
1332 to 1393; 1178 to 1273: 1.06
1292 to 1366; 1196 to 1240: 1.24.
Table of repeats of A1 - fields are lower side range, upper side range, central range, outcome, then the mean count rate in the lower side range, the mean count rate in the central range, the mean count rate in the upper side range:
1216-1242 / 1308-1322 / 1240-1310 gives -0.19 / 2.48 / 3.65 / 3.54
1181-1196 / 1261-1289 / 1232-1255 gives 0.45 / 3.64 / 2.54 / 3.97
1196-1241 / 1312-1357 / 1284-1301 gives -0.24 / 2.85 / 4.04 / 3.44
